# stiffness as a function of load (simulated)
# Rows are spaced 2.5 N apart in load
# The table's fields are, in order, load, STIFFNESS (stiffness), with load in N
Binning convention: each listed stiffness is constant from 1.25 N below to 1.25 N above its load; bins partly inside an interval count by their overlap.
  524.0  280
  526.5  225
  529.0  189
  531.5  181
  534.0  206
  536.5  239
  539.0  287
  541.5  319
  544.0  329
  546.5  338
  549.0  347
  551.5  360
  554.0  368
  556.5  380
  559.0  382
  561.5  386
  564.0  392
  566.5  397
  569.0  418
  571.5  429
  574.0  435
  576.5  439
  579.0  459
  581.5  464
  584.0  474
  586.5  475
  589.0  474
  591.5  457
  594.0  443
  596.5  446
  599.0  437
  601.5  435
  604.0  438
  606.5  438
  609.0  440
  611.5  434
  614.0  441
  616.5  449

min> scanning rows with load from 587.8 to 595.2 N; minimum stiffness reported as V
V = 443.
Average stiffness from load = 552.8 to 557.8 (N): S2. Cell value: 374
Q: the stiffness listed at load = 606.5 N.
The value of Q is 438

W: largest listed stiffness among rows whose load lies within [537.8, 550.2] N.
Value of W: 347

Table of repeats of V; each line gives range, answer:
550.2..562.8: 360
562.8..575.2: 392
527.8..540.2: 181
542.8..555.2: 329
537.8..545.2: 287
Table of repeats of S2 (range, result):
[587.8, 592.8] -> 465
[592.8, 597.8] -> 444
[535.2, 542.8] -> 281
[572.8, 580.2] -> 444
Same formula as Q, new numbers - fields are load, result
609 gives 440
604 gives 438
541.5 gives 319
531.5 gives 181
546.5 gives 338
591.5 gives 457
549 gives 347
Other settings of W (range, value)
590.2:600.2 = 457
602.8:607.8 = 438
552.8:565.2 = 392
